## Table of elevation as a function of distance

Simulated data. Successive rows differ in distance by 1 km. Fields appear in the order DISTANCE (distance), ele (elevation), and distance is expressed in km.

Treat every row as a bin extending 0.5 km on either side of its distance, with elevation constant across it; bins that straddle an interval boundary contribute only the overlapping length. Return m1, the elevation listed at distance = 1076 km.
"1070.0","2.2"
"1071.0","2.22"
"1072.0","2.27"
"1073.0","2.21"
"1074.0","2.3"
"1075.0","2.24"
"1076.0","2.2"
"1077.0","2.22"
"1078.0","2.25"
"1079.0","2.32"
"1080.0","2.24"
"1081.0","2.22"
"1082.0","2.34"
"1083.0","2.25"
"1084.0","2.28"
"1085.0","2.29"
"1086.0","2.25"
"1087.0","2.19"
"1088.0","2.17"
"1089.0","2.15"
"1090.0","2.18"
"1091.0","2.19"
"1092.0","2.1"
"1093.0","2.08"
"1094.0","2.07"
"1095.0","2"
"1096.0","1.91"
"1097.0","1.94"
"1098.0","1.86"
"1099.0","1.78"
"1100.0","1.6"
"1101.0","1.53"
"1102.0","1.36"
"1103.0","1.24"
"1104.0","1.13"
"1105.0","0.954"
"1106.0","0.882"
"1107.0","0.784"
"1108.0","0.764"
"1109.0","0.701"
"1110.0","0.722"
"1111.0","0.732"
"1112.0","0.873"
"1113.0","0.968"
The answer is 2.2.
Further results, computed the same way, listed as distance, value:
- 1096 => 1.91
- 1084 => 2.28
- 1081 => 2.22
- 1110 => 0.722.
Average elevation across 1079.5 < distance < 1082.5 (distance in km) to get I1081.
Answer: 2.27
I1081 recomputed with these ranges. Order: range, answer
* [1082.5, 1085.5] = 2.27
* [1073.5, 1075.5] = 2.27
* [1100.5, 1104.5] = 1.31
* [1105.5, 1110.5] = 0.771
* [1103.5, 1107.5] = 0.937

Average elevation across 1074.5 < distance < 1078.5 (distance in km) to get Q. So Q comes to 2.23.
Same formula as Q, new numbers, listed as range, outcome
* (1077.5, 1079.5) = 2.29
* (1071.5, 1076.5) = 2.24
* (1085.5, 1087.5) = 2.22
